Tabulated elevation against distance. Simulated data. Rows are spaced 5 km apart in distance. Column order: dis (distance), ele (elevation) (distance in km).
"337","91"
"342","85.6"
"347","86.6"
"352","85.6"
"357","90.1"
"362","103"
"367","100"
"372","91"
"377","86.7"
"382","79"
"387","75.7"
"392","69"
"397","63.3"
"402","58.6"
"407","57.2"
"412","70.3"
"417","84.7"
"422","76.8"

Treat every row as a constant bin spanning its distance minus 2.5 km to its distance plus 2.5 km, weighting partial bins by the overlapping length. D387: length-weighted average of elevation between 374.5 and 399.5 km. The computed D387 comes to 74.7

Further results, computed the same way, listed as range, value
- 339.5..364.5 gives 90.2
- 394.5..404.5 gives 61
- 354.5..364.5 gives 96.5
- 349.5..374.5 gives 93.9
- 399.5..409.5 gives 57.9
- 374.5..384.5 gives 82.8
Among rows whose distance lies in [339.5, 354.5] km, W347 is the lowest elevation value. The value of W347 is 85.6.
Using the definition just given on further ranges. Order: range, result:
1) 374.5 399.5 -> 63.3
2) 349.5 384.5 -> 79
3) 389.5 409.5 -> 57.2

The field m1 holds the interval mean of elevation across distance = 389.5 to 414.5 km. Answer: 63.7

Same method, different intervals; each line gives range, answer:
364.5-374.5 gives 95.5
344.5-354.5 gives 86.1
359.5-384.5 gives 91.9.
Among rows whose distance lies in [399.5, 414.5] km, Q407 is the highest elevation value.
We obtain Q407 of 70.3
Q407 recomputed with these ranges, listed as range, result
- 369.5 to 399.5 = 91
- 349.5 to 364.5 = 103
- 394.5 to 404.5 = 63.3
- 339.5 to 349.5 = 86.6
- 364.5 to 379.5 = 100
